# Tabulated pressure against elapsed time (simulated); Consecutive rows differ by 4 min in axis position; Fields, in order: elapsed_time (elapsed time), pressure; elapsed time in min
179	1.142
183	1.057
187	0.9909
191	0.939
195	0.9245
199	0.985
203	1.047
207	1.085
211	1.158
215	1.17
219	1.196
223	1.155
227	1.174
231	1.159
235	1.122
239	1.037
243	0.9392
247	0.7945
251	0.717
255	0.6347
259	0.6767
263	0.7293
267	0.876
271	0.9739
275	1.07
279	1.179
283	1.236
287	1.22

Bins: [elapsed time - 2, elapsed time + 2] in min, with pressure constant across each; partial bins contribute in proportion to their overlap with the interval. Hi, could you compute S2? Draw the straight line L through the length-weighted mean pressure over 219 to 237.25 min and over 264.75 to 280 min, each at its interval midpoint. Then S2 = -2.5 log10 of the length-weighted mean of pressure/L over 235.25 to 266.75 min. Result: 0.31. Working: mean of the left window 1.16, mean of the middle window 0.813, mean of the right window 1.01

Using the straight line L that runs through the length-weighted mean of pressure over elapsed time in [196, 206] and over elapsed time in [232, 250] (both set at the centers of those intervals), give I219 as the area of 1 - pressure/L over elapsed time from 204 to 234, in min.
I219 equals -4.8 min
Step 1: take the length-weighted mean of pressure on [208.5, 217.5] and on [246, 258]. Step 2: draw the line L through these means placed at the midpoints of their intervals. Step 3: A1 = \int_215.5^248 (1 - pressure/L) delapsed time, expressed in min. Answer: -5.0 min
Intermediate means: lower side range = 1.16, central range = 1.09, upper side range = 0.706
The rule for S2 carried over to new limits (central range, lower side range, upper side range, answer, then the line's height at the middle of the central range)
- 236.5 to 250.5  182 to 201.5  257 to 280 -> 0.02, 0.929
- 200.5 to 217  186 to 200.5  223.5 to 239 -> -0.08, 1.03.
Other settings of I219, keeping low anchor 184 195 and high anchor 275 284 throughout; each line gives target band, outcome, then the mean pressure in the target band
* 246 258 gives 4.4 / 0.706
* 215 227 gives -1.6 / 1.17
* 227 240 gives -0.7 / 1.12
